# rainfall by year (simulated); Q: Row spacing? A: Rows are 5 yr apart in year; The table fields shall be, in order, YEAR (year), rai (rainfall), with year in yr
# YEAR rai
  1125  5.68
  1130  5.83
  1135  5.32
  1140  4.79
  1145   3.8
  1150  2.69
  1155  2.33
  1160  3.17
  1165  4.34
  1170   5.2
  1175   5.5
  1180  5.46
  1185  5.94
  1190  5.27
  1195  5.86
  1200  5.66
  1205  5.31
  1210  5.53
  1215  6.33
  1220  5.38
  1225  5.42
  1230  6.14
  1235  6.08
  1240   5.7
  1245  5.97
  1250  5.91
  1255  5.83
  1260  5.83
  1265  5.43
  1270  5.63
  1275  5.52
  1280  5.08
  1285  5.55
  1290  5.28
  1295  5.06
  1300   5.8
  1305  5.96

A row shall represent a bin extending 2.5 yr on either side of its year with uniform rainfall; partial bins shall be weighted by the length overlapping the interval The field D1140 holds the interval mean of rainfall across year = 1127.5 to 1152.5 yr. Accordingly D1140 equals 4.49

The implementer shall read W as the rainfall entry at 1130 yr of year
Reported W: 5.83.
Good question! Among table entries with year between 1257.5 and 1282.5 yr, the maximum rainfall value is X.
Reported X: 5.83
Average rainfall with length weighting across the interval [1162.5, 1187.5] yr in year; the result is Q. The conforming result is 5.29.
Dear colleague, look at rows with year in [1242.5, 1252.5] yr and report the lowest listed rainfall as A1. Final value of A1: 5.91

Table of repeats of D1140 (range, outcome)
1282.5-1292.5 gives 5.42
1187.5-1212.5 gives 5.53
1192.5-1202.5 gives 5.76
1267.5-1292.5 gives 5.41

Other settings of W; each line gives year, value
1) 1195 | 5.86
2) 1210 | 5.53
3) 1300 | 5.8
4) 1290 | 5.28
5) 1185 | 5.94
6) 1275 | 5.52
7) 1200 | 5.66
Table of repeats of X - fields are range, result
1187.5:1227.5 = 6.33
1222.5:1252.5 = 6.14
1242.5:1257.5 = 5.97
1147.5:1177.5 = 5.5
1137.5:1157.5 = 4.79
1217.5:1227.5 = 5.42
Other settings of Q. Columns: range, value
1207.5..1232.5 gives 5.76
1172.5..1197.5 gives 5.61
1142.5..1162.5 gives 3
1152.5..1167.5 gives 3.28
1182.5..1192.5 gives 5.6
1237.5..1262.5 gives 5.85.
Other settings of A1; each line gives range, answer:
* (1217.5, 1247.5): 5.38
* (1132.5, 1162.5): 2.33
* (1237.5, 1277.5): 5.43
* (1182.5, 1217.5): 5.27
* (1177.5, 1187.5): 5.46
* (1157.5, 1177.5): 3.17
